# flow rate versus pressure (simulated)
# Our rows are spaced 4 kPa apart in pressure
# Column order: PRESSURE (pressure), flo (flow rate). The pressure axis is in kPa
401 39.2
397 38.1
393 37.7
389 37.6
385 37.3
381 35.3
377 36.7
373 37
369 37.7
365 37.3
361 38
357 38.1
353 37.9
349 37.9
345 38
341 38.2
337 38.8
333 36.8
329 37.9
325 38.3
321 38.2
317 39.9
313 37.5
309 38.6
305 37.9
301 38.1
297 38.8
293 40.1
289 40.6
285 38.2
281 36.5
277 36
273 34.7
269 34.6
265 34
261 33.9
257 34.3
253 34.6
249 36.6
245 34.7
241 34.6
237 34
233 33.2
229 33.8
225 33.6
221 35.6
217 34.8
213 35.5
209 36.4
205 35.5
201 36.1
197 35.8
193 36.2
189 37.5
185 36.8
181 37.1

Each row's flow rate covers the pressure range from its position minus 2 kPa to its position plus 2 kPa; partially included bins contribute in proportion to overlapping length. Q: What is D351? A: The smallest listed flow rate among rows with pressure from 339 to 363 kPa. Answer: 37.9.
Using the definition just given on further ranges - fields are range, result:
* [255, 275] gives 33.9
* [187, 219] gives 34.8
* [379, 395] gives 35.3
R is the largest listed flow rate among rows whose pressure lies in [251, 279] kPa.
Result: 36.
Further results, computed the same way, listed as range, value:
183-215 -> 37.5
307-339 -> 39.9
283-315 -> 40.6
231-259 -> 36.6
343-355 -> 38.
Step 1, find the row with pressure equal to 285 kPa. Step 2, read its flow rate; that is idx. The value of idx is 38.2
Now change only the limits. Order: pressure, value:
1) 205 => 35.5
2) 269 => 34.6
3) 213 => 35.5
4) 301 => 38.1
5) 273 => 34.7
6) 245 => 34.7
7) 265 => 34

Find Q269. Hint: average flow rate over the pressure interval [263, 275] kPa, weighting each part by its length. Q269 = 34.4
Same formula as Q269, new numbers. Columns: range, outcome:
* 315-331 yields 38.6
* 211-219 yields 35.1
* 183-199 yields 36.6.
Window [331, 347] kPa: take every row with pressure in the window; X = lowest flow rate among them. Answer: 36.8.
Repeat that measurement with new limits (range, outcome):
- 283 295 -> 38.2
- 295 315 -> 37.5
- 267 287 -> 34.6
